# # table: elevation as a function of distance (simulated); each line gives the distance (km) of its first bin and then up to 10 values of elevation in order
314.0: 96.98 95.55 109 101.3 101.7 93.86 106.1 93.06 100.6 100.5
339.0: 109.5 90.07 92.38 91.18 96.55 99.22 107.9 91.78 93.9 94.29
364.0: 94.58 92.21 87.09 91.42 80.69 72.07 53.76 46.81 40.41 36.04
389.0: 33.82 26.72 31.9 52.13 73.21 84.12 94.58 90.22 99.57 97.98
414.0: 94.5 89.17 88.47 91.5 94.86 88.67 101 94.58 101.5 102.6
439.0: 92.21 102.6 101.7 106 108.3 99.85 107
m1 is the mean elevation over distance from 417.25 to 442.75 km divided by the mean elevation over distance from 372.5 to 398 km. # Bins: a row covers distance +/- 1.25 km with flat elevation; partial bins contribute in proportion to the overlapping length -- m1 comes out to 1.99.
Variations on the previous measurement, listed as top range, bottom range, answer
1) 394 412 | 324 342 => 0.81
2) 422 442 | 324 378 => 1.03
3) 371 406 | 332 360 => 0.60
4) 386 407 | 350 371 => 0.61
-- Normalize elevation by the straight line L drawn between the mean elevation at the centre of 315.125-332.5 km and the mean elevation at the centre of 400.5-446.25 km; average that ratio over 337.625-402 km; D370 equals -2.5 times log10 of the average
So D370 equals 0.29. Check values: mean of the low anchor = 100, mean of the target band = 75.5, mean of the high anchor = 95.3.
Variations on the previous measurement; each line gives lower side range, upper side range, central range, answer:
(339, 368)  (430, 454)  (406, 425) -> 0.07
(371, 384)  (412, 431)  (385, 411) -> 0.25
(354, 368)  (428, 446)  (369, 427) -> 0.33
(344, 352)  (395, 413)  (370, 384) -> 0.32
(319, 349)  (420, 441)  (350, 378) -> 0.08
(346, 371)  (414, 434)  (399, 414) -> 0.02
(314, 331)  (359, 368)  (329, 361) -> -0.01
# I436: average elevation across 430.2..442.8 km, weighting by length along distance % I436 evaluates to 98.7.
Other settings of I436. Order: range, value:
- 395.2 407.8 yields 78.7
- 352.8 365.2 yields 96.5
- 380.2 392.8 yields 36.8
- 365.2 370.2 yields 89.7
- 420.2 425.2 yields 93.1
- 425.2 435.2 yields 96.4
